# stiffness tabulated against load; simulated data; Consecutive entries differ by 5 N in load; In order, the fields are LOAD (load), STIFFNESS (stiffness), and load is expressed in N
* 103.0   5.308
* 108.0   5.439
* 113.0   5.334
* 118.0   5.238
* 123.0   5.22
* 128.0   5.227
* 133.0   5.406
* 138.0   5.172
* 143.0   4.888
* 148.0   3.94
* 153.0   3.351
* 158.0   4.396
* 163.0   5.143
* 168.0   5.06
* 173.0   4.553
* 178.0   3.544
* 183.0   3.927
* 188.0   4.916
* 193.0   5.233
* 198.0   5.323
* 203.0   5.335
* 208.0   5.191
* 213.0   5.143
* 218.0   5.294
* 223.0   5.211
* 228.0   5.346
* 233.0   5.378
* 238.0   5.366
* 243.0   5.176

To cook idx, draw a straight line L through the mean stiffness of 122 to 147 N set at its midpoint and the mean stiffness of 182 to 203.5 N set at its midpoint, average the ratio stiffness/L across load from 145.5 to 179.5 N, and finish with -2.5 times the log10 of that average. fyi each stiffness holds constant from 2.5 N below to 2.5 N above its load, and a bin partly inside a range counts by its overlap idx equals 0.17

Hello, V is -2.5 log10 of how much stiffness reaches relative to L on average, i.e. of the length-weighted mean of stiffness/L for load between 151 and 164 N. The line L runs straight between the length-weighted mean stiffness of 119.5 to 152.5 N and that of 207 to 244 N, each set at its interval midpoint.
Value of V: 0.18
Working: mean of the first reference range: 4.88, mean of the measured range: 4.24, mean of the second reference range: 5.27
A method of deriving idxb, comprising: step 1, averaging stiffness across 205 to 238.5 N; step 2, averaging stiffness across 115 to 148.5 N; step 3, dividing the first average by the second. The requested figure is 1.0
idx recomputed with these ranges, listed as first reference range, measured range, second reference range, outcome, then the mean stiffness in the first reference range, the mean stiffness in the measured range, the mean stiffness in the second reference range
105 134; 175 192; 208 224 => 0.23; 5.31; 4.24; 5.21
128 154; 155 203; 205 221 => 0.06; 4.69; 4.7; 5.21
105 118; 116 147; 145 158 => -0.12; 5.35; 5.13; 3.84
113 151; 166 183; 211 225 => 0.19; 5.01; 4.3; 5.22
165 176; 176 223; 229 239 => 0.03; 4.76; 4.91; 5.37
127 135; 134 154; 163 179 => 0.14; 5.33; 4.49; 4.58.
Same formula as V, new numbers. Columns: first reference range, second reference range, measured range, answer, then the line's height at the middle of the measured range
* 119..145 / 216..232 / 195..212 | 0.00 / 5.27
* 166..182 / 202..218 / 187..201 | -0.08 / 4.82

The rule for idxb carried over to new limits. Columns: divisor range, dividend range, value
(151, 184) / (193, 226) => 1.22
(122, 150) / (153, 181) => 0.89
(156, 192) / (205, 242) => 1.16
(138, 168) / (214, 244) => 1.18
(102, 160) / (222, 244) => 1.08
